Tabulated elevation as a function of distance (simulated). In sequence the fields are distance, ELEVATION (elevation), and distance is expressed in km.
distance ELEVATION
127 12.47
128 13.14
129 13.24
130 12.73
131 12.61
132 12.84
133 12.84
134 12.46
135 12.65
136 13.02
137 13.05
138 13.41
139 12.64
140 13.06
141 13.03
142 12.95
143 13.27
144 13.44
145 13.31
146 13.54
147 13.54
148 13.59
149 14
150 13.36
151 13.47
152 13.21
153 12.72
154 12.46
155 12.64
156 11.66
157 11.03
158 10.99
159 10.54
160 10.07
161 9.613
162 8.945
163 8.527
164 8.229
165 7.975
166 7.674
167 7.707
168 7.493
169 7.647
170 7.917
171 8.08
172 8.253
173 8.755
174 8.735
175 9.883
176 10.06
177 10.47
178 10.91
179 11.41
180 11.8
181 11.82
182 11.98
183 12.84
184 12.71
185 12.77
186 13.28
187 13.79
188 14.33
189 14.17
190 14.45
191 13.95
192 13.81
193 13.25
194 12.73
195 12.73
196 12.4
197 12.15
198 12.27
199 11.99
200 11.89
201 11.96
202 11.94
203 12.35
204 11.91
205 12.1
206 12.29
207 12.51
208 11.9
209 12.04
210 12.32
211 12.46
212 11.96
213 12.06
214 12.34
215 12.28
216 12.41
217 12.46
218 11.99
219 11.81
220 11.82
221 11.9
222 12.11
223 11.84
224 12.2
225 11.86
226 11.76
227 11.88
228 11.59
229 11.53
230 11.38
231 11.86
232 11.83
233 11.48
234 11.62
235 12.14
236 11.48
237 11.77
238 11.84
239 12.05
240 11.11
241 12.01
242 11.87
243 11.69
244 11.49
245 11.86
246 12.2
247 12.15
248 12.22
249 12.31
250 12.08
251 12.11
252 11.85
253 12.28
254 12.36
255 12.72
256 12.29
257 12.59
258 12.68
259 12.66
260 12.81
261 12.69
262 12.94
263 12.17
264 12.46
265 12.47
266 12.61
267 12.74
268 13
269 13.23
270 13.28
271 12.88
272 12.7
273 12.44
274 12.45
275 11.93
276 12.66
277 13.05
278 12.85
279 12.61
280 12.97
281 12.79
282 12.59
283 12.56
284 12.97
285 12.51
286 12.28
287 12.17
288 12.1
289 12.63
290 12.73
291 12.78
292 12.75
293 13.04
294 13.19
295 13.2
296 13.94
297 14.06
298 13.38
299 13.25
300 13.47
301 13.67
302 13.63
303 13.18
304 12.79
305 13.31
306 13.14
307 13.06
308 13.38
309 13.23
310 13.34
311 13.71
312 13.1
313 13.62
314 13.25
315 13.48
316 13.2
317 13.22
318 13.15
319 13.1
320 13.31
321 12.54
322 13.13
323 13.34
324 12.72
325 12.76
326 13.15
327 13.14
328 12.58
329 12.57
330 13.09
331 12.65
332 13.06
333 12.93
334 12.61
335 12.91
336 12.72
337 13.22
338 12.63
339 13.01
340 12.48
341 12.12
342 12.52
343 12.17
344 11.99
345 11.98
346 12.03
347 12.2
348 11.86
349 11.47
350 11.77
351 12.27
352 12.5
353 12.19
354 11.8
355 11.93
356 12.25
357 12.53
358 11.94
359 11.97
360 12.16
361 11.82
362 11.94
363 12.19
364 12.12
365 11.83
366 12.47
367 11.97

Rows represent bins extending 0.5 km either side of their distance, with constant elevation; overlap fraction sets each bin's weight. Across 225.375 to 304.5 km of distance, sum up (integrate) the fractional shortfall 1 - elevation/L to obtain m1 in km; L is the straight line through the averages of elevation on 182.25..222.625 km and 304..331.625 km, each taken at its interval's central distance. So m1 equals 2.40 km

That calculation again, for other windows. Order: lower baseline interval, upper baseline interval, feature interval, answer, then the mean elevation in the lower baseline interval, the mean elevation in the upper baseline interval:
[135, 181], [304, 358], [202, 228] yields -1.0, 11.1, 12.7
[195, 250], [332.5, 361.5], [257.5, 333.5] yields -5.0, 12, 12.3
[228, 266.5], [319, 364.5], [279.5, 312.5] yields -2.1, 12.1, 12.5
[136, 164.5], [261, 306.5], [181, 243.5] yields 1.1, 12.2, 12.9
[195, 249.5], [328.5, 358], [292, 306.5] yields -1.3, 12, 12.4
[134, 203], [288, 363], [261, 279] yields -0.4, 11.7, 12.8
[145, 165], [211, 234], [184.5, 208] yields -2.0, 11.6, 11.9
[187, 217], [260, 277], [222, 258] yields 2.0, 12.6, 12.7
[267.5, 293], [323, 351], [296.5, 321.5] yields -1.4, 12.7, 12.5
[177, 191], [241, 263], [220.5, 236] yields 0.8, 12.7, 12.3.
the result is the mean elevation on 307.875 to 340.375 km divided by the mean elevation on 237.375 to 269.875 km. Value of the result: 1.06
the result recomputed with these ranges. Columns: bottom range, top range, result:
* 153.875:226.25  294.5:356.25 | 1.13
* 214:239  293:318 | 1.12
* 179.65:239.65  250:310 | 1.04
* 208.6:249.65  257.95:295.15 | 1.06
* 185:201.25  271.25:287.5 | 0.96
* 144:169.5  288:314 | 1.20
